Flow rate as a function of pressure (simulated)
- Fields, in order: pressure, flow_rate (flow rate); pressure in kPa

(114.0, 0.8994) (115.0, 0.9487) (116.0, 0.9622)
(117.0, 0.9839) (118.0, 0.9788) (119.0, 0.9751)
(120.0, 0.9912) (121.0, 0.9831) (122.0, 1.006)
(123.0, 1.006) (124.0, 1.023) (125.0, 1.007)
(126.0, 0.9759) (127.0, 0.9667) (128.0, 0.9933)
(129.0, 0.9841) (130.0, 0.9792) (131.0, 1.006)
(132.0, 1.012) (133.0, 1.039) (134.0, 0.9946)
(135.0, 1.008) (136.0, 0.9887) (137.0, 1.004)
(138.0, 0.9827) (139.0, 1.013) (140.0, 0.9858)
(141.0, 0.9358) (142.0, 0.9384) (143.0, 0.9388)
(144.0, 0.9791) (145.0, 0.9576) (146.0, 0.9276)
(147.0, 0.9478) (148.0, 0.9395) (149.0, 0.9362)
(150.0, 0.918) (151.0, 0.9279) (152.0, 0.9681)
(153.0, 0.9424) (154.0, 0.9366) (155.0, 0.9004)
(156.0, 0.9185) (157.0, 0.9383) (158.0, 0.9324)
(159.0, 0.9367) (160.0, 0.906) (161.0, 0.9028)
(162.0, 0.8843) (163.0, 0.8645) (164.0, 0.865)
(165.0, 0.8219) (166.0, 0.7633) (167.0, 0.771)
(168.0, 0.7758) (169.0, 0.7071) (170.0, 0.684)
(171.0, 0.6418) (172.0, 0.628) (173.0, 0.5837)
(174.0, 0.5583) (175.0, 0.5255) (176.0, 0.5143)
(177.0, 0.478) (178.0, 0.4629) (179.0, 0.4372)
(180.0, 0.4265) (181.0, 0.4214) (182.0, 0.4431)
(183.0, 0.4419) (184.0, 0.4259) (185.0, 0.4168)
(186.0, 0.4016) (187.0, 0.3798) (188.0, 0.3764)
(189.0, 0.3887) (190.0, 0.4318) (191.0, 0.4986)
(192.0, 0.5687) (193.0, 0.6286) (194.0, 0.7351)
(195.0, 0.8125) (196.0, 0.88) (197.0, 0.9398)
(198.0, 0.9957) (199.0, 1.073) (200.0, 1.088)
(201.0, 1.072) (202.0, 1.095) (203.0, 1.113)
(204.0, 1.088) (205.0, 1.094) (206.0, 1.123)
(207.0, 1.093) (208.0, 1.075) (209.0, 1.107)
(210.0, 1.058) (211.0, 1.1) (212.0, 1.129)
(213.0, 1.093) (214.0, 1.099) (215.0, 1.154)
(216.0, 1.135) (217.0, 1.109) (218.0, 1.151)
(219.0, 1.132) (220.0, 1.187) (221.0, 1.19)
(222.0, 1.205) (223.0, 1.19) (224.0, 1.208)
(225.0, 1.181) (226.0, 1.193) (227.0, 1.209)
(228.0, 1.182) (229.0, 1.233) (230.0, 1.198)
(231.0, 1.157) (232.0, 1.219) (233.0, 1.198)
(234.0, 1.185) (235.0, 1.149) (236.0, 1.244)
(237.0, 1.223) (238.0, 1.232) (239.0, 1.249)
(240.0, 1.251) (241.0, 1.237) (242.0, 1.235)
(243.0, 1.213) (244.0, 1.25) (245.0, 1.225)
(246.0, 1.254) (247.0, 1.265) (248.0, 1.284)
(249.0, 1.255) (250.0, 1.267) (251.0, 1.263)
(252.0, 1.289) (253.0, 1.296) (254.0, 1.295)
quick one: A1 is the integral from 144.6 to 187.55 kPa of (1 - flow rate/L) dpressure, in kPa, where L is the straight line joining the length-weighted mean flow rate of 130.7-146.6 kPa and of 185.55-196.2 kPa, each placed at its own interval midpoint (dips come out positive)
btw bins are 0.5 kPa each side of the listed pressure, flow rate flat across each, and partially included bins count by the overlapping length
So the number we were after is 2.5 kPa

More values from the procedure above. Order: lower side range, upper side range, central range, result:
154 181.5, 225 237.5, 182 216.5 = 4.4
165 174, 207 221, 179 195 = 7.2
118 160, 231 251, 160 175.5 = 4.5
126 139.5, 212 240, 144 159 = 1.4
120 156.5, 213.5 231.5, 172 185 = 7.1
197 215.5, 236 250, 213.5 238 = -0.2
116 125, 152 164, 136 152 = -0.2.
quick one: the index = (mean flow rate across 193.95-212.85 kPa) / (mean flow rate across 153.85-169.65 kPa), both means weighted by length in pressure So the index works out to 1.21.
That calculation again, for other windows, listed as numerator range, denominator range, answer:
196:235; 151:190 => 1.69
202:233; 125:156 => 1.19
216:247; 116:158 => 1.24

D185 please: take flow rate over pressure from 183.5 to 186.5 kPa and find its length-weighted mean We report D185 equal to 0.415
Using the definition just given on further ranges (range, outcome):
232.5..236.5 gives 1.19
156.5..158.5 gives 0.935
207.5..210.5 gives 1.08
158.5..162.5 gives 0.907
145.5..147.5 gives 0.938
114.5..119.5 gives 0.97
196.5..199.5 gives 1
